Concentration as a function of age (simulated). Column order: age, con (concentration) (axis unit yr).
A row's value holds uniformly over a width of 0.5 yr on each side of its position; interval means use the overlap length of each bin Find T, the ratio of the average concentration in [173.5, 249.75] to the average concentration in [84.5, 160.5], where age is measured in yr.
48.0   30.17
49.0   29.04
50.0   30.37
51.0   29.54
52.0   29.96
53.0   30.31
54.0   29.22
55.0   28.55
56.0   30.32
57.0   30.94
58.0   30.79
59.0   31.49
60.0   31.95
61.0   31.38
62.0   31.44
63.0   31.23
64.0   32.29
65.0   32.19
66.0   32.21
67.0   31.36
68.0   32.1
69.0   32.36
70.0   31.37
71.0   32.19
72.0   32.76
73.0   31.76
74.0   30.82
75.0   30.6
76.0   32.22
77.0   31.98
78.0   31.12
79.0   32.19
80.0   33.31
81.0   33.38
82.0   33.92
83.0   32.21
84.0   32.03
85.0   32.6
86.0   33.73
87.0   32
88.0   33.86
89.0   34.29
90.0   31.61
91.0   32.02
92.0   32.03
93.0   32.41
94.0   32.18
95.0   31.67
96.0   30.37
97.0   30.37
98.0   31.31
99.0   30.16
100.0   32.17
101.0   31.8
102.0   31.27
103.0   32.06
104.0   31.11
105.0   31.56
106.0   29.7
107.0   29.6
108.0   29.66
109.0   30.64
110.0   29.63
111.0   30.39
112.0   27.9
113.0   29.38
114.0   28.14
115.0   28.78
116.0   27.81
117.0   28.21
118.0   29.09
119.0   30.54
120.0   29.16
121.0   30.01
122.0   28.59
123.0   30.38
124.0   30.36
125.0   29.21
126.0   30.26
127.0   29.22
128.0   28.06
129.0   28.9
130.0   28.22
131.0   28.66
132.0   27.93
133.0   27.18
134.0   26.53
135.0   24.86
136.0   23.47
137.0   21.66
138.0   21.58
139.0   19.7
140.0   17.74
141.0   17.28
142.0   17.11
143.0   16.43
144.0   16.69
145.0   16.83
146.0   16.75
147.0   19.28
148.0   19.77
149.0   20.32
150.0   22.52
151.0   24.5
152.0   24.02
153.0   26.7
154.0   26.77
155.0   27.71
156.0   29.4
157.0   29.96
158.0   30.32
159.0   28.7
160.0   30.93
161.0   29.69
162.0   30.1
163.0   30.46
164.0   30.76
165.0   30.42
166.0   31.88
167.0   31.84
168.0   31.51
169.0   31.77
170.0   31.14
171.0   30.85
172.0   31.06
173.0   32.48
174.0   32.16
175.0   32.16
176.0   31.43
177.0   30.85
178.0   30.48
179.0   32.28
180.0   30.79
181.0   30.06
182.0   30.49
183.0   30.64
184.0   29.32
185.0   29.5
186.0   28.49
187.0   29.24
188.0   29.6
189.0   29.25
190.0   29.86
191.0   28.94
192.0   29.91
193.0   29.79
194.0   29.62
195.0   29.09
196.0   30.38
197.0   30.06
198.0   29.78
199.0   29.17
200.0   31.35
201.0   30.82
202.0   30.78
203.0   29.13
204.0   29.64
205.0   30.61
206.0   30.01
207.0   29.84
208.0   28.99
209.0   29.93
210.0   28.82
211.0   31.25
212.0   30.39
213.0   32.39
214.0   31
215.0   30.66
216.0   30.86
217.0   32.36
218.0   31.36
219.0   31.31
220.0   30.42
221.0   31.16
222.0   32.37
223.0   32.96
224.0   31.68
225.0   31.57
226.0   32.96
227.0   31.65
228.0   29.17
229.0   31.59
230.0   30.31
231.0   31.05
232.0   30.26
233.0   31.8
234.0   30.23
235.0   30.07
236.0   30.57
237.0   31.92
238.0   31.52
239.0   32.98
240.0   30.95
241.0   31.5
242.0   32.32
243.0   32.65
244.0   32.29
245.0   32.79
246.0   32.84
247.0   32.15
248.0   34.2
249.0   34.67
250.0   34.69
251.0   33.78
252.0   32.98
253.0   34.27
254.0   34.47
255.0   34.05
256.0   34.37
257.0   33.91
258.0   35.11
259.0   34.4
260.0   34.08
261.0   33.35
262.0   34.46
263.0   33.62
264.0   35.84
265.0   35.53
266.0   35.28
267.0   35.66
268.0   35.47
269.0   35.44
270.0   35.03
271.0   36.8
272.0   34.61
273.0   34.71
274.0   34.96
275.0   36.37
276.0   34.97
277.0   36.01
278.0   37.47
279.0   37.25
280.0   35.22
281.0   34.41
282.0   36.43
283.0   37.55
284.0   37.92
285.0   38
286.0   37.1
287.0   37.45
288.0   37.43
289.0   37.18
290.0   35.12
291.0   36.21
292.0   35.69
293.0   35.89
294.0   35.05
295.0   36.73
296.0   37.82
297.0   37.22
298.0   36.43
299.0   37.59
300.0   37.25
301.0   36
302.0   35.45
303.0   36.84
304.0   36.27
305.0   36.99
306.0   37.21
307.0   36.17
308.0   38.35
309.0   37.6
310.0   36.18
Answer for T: 1.12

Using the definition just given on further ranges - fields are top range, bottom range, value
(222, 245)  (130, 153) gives 1.45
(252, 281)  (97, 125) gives 1.17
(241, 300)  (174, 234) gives 1.15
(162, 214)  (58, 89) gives 0.95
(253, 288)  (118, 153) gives 1.46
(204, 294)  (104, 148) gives 1.28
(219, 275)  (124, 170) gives 1.29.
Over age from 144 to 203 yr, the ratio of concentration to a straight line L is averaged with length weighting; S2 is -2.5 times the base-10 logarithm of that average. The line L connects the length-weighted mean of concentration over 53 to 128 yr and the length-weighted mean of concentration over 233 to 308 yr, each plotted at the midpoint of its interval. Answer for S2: 0.14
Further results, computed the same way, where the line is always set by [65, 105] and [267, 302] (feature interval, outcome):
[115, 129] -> 0.124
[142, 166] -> 0.312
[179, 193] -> 0.149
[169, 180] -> 0.082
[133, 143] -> 0.487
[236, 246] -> 0.106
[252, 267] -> 0.040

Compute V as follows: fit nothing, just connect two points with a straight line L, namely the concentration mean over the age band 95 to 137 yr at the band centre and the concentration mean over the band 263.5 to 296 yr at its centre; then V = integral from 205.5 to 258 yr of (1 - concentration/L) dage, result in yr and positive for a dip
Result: 3.50 yr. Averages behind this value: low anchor 29.3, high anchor 36.1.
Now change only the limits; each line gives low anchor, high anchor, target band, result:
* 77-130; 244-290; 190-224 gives 3.1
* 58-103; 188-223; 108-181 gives 8.8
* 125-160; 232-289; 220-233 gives 0.0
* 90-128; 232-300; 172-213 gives 3.0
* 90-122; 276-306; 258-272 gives 0.3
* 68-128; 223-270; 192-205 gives 0.9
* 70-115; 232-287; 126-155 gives 8.3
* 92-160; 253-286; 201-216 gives 0.7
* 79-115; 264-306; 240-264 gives 1.2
